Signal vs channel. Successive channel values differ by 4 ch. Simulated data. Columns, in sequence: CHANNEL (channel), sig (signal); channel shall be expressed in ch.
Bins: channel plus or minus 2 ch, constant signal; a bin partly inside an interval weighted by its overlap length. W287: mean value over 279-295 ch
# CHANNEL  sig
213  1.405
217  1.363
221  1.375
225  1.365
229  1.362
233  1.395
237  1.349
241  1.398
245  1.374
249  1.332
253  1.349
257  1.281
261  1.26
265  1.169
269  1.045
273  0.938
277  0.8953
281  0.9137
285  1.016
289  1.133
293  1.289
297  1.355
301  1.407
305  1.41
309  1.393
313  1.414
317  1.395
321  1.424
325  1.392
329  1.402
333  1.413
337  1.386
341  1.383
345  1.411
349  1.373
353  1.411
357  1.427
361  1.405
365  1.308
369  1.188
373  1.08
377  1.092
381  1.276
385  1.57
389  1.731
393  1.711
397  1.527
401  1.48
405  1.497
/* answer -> 1.09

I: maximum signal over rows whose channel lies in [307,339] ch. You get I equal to 1.424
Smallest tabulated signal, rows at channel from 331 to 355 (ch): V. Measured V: 1.373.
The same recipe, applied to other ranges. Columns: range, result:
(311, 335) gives 1.392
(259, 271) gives 1.045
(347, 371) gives 1.188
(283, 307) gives 1.016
